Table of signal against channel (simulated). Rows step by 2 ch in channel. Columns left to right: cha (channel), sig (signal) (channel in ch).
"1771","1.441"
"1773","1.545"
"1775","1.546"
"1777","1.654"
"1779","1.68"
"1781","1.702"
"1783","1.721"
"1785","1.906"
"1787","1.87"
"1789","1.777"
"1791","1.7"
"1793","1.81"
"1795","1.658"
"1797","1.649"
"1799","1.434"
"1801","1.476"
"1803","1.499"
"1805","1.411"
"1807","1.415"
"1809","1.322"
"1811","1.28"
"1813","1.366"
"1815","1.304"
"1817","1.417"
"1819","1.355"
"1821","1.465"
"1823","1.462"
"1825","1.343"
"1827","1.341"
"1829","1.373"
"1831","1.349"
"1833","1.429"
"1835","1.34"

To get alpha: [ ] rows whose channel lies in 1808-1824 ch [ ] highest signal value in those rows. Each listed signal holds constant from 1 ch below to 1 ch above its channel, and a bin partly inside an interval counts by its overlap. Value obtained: 1.465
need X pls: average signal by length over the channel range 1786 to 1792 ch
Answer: 1.78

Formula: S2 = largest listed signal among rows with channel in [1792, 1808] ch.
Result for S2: 1.81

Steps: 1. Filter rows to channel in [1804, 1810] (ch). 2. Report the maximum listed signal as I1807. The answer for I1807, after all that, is 1.415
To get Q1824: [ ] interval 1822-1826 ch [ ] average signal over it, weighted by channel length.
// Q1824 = 1.4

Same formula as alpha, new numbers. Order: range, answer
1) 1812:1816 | 1.366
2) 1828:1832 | 1.373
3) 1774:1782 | 1.702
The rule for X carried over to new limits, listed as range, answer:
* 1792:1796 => 1.73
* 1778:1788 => 1.78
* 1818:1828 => 1.39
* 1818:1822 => 1.41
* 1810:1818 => 1.34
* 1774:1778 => 1.6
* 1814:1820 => 1.36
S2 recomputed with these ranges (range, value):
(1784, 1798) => 1.906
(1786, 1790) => 1.87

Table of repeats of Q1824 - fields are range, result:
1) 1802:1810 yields 1.41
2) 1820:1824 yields 1.46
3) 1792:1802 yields 1.61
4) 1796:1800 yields 1.54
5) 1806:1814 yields 1.35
